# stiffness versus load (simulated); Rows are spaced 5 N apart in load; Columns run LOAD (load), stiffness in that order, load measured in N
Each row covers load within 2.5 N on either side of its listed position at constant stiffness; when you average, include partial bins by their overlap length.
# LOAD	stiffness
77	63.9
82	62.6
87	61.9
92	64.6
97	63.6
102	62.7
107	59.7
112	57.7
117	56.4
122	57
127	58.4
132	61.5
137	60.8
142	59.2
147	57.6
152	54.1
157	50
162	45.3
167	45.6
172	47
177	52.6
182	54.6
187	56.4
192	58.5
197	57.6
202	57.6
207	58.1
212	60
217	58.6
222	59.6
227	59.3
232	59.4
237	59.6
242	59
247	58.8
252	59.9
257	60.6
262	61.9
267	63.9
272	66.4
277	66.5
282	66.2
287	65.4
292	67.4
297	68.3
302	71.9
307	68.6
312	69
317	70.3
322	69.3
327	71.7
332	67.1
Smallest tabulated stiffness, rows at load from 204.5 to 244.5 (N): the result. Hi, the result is 58.1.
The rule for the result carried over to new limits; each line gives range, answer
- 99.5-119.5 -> 56.4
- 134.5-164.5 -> 45.3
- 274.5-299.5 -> 65.4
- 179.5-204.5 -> 54.6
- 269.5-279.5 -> 66.4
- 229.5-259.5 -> 58.8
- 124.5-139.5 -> 58.4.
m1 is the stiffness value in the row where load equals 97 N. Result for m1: 63.6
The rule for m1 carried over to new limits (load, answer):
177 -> 52.6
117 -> 56.4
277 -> 66.5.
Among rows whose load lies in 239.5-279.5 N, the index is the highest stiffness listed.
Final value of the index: 66.5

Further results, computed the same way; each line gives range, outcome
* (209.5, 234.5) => 60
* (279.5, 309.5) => 71.9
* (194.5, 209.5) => 58.1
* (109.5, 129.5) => 58.4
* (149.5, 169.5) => 54.1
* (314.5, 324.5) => 70.3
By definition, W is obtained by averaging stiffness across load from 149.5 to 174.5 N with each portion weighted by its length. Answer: 48.4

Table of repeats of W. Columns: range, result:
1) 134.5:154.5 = 57.9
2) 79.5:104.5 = 63.1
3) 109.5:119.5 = 57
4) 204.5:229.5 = 59.1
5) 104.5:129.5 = 57.8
